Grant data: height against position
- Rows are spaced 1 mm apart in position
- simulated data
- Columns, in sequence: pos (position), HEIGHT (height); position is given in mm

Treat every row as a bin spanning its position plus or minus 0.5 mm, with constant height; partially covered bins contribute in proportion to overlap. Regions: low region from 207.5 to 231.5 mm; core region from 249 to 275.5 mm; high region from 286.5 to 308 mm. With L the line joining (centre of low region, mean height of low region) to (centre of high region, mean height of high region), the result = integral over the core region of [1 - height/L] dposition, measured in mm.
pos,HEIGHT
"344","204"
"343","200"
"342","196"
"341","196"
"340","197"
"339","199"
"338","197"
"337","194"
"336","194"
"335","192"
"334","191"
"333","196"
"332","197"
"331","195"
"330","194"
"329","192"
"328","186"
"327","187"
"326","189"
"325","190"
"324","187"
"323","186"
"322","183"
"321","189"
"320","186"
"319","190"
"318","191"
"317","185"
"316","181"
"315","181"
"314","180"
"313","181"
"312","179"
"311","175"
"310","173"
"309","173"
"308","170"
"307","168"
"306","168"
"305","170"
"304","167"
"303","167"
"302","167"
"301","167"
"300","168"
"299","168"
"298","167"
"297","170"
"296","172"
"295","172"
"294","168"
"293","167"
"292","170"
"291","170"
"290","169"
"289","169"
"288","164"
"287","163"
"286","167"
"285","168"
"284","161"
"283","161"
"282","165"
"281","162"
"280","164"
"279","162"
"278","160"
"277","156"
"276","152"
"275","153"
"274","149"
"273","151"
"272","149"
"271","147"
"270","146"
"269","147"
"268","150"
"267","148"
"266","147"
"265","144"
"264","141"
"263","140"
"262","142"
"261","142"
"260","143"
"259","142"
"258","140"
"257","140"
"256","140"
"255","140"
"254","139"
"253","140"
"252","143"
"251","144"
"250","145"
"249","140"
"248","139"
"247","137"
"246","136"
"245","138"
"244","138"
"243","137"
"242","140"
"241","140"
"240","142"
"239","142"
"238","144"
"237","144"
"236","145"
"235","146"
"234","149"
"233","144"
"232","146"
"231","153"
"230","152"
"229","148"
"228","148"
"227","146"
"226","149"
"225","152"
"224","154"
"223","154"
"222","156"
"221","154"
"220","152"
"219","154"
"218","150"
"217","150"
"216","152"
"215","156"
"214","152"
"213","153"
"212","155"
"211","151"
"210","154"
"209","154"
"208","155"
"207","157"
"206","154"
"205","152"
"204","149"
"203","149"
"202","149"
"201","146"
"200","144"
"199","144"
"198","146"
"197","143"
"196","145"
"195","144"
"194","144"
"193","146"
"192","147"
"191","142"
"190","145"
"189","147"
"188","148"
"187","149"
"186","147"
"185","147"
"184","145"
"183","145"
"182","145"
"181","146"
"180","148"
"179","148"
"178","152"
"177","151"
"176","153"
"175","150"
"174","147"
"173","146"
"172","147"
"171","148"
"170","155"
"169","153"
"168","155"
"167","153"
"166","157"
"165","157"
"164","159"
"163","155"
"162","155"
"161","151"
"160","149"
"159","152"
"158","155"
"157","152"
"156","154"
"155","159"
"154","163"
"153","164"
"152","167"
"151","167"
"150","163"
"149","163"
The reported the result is 2.8 mm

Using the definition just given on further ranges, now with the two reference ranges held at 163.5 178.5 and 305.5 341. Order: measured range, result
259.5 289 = 3.68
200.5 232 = 2.03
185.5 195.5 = 0.68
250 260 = 1.74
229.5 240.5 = 1.35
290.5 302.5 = 0.76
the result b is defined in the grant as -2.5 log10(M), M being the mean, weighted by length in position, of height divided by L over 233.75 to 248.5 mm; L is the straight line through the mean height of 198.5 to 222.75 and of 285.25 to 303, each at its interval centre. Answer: 0.12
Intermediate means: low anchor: 152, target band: 141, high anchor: 168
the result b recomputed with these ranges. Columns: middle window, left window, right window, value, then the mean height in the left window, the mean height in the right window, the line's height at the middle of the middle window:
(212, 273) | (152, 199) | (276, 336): 0.12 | 150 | 175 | 163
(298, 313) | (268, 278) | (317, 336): 0.03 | 150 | 190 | 175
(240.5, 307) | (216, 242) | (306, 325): 0.08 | 148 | 181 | 165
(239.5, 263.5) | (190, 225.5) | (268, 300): 0.12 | 150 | 162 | 157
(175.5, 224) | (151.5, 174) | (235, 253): -0.01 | 155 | 141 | 148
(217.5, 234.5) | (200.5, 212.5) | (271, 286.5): 0.02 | 152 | 158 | 154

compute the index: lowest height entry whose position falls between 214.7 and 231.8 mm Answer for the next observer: 146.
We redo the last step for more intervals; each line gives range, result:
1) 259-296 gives 140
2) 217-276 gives 136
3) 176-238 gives 142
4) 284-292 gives 161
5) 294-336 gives 167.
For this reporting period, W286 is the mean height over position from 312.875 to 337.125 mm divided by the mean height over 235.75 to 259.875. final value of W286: 1.34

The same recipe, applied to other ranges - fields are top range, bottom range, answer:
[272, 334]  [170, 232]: 1.16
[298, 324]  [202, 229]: 1.16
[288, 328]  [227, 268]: 1.23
